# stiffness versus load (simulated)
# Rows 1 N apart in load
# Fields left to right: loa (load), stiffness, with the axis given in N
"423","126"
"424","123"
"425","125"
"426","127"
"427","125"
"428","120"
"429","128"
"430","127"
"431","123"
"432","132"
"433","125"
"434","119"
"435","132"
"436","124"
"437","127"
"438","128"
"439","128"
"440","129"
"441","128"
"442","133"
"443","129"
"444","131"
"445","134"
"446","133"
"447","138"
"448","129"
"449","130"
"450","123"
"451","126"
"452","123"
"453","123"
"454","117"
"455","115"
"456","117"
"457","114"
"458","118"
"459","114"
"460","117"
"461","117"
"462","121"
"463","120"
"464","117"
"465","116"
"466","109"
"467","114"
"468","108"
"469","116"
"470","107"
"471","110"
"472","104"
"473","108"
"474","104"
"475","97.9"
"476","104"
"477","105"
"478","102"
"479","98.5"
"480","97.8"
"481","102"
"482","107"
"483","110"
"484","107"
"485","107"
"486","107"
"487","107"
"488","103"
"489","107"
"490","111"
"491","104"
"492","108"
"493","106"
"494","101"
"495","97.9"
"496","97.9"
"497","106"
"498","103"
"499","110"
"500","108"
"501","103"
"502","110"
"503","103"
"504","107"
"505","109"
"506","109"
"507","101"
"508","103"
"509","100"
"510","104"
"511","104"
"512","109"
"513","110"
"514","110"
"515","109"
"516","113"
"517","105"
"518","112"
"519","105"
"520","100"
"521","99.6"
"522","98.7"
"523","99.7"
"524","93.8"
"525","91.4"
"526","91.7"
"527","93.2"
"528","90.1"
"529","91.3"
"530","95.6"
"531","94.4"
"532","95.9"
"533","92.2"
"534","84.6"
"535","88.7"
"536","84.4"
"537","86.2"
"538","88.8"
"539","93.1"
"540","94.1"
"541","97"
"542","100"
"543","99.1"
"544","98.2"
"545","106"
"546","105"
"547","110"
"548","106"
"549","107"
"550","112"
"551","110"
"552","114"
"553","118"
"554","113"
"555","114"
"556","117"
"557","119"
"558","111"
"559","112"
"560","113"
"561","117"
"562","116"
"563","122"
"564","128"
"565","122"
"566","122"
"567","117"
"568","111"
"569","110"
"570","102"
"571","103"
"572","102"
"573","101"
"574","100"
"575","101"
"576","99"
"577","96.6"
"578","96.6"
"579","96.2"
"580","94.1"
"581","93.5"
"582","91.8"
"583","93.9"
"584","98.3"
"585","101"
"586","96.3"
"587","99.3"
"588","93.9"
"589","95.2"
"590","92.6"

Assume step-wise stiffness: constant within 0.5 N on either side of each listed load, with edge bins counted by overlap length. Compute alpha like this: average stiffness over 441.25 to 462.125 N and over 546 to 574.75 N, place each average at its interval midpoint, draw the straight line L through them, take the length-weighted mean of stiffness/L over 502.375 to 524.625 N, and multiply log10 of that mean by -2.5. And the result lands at 0.123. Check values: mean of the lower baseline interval 124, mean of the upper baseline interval 112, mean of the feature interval 105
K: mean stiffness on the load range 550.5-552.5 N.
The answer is 112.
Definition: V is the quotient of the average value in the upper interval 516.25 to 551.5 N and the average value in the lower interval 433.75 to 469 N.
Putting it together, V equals 0.80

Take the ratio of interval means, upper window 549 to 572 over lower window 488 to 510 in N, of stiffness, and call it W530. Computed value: 1.09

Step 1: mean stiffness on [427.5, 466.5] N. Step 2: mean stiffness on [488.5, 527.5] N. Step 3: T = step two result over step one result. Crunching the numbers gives 0.8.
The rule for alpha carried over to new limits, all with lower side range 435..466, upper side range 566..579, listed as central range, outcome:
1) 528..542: 0.20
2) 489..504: 0.11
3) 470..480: 0.16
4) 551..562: -0.08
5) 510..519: 0.05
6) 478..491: 0.13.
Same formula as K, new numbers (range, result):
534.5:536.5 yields 86.6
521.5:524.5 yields 97.4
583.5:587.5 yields 98.7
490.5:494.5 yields 105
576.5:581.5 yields 95.4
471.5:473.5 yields 106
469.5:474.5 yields 107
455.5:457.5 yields 116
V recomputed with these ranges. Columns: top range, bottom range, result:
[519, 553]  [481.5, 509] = 0.93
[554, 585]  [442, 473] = 0.90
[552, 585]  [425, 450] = 0.84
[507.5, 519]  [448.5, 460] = 0.89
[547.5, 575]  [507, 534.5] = 1.12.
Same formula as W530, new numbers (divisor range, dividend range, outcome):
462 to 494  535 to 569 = 1.01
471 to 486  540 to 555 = 1.02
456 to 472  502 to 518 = 0.93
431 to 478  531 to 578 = 0.88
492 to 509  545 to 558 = 1.07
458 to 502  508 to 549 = 0.92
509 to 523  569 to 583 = 0.93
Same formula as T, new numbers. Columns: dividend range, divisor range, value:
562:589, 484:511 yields 0.99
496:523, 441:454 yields 0.82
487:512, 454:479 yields 0.94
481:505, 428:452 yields 0.82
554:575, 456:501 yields 1.04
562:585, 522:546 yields 1.12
